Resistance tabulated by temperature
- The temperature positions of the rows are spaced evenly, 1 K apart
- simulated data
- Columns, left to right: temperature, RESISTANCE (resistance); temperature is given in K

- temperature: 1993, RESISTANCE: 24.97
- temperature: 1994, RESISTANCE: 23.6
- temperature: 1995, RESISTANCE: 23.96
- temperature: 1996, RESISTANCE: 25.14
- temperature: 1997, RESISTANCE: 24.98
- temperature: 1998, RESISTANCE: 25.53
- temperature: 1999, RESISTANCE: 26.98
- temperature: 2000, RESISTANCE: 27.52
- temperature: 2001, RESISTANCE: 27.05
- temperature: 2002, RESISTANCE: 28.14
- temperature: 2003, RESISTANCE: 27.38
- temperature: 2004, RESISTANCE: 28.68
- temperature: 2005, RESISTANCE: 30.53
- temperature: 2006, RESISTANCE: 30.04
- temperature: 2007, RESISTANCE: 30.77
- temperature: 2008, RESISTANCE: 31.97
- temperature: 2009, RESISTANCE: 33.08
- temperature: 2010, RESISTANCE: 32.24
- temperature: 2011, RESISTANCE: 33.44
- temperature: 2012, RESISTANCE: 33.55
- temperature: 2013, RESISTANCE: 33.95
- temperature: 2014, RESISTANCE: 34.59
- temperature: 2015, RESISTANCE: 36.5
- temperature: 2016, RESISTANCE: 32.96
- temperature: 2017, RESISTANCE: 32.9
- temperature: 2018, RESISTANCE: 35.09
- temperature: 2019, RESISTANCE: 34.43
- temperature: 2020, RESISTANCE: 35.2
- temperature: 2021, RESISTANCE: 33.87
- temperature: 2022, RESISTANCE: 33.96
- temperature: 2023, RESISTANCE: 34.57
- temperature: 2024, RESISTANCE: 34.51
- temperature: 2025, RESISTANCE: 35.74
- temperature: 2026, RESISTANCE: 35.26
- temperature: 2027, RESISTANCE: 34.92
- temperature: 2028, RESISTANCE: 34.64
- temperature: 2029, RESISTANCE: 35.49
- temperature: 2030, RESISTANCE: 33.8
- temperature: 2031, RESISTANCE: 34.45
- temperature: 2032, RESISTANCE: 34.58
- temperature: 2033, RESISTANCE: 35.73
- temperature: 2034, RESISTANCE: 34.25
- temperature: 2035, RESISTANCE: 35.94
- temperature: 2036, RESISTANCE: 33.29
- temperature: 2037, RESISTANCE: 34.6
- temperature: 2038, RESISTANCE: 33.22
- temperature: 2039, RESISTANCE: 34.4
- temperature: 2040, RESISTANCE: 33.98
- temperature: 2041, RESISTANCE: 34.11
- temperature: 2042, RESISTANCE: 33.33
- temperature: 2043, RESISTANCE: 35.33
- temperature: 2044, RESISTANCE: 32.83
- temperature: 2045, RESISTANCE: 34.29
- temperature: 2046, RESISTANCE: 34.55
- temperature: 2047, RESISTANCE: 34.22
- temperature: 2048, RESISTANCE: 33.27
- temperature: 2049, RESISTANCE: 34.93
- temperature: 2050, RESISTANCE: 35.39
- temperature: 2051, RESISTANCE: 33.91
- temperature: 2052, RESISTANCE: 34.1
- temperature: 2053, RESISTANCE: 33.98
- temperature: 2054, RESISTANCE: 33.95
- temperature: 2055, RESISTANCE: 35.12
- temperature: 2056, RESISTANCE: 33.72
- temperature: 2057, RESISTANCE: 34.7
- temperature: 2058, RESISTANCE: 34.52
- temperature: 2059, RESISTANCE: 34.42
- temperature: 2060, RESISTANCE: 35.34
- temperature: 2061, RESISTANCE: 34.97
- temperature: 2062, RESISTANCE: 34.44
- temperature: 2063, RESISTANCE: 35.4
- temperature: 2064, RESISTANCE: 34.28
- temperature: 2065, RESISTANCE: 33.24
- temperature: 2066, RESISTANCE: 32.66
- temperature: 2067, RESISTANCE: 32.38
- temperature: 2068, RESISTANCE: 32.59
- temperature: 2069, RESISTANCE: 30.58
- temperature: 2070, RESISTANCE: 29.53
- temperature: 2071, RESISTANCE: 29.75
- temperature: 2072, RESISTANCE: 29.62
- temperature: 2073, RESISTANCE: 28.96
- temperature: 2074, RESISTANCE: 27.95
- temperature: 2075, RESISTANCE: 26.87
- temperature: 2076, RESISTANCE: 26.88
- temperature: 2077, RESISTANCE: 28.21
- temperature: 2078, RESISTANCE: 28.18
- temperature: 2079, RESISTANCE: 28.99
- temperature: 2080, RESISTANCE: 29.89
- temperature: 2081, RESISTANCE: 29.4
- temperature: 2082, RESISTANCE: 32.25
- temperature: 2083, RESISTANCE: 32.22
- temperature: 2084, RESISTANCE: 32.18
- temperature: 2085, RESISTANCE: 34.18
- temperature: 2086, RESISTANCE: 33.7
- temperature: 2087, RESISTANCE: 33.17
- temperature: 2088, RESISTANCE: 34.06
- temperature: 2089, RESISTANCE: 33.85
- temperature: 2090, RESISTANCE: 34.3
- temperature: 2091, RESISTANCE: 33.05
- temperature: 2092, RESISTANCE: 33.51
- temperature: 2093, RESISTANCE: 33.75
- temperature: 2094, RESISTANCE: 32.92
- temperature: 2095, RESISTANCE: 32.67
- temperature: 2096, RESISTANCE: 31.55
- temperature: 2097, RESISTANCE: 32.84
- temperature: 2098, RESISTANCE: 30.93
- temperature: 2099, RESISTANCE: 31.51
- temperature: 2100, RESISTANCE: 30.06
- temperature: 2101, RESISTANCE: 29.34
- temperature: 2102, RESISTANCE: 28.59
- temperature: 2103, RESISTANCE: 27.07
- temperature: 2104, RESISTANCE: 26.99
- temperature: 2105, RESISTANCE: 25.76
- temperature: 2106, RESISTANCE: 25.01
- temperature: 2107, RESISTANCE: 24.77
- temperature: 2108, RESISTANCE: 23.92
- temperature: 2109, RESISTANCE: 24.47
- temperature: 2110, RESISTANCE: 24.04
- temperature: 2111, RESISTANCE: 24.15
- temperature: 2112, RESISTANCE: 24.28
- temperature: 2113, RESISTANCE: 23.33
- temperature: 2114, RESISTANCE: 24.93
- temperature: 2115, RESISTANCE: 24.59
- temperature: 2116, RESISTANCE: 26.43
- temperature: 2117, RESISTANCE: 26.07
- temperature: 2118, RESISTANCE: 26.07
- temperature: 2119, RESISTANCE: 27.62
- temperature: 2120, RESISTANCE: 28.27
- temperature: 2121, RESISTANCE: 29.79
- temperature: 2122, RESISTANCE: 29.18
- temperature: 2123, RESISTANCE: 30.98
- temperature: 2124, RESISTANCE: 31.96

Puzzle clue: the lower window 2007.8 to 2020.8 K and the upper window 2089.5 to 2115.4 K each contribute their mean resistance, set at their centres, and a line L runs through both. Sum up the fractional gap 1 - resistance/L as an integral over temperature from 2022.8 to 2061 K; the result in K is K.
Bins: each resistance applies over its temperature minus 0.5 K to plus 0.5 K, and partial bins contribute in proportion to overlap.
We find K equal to -2.7 K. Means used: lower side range 33.9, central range 34.5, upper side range 28.4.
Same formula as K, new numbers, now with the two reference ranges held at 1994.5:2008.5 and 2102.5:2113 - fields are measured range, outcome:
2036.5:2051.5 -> -4.2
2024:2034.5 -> -3.0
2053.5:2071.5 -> -5.0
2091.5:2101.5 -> -2.6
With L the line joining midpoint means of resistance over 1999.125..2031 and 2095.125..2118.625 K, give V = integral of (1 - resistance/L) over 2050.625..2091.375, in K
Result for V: -4.2 K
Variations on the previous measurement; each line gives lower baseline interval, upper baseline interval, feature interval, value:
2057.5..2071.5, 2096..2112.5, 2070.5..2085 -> 0.74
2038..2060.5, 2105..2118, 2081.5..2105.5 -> -3.62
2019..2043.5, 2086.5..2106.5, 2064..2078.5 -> 1.09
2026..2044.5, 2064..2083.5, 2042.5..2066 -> -1.51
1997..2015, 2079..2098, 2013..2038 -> -3.01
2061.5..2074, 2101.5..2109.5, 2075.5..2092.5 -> -1.46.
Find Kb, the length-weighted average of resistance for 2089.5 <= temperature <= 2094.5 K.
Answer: 33.5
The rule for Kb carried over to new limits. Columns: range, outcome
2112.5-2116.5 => 24.8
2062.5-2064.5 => 34.8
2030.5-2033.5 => 34.9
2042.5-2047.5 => 34.2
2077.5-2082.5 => 29.7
